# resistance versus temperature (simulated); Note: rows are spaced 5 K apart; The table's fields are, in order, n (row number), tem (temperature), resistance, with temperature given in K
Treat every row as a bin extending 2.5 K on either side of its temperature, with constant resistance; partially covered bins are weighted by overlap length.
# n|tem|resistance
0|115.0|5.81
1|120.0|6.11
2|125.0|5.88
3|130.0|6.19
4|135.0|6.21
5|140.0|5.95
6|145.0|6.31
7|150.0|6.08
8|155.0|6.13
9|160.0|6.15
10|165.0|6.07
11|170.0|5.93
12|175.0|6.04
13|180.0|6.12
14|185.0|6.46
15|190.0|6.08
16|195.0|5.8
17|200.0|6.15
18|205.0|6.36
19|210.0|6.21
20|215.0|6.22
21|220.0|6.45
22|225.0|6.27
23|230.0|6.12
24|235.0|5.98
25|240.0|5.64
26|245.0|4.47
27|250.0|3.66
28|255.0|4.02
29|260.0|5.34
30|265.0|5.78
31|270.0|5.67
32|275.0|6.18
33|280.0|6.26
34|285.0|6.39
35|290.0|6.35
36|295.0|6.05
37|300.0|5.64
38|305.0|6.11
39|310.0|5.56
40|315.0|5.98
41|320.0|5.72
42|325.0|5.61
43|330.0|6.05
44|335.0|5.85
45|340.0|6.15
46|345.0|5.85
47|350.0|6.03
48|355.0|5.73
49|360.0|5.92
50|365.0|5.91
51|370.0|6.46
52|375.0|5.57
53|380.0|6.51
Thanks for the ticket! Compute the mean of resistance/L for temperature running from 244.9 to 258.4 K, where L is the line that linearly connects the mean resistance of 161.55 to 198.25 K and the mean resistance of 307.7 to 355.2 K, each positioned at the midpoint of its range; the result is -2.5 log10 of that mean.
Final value 0.419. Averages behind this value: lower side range 6.08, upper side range 5.86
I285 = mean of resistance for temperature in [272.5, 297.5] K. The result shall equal 6.25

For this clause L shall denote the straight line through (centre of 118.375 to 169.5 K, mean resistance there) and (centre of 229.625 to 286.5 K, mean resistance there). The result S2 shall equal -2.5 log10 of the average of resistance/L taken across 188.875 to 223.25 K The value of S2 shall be -0.084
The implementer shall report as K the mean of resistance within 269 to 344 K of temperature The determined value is 5.97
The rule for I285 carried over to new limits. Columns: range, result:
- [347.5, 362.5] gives 5.89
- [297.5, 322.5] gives 5.8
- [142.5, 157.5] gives 6.17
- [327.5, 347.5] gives 5.97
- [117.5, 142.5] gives 6.07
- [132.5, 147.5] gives 6.16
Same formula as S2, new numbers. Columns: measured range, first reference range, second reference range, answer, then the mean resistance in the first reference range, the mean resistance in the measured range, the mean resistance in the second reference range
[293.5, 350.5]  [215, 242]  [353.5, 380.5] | 0.03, 6.11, 5.88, 5.99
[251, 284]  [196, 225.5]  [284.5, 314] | 0.11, 6.25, 5.49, 5.99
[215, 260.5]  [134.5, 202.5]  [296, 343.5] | 0.12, 6.1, 5.38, 5.86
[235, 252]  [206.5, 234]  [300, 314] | 0.26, 6.24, 4.82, 5.82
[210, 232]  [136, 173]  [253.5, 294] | -0.06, 6.09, 6.26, 5.8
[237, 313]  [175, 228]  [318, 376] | 0.09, 6.2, 5.55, 5.91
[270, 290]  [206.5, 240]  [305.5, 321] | -0.05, 6.17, 6.21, 5.8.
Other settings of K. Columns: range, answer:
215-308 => 5.7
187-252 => 5.82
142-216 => 6.14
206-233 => 6.25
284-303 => 6.09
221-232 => 6.23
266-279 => 5.95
